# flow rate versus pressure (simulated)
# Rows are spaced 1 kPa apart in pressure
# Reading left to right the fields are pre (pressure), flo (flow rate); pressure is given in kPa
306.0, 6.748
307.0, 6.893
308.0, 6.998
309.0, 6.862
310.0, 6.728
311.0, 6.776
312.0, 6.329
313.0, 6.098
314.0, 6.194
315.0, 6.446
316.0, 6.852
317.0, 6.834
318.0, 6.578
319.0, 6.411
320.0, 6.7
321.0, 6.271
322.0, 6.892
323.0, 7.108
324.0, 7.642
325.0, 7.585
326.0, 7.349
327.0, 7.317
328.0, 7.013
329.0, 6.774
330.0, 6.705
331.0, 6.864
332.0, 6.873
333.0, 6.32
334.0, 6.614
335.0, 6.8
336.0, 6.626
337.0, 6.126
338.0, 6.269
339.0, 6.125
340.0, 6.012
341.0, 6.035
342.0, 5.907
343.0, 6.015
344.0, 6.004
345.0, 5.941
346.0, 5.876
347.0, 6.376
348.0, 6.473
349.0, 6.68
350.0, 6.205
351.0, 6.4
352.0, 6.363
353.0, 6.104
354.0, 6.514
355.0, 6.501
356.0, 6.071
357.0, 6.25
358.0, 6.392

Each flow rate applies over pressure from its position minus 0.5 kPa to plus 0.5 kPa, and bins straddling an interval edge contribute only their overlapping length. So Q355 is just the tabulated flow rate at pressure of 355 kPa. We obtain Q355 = 6.501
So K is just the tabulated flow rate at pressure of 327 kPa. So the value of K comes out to 7.317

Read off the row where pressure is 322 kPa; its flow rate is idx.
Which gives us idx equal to 6.892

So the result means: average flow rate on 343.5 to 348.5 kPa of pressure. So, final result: 6.13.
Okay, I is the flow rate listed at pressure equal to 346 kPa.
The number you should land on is 5.876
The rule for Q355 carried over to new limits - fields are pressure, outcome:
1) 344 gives 6.004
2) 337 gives 6.126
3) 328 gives 7.013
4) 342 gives 5.907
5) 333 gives 6.32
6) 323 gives 7.108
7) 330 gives 6.705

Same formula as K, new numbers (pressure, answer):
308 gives 6.998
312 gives 6.329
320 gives 6.7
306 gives 6.748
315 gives 6.446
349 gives 6.68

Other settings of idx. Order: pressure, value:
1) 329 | 6.774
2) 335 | 6.8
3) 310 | 6.728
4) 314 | 6.194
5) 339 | 6.125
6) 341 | 6.035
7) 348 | 6.473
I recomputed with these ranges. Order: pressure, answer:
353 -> 6.104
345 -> 5.941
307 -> 6.893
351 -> 6.4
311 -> 6.776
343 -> 6.015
